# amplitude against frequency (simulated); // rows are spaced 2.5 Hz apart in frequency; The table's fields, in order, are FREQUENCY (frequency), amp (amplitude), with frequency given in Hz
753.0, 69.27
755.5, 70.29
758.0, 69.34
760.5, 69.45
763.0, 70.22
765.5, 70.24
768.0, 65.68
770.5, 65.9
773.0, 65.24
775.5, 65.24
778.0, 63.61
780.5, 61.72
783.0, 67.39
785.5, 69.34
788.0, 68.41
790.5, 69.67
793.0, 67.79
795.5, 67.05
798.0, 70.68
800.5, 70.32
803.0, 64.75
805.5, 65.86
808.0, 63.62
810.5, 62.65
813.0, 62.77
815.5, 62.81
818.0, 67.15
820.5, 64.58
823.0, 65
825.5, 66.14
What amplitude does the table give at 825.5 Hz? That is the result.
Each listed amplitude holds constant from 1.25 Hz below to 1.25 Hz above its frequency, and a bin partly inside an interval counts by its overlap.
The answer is 66.14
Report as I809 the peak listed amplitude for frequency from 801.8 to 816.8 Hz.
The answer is 65.86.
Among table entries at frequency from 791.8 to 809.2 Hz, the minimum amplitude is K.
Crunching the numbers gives 63.62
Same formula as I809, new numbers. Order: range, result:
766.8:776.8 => 65.9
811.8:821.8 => 67.15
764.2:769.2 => 70.24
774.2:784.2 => 67.39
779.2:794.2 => 69.67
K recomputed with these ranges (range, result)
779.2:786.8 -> 61.72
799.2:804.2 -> 64.75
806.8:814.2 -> 62.65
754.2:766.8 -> 69.34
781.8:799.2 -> 67.05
